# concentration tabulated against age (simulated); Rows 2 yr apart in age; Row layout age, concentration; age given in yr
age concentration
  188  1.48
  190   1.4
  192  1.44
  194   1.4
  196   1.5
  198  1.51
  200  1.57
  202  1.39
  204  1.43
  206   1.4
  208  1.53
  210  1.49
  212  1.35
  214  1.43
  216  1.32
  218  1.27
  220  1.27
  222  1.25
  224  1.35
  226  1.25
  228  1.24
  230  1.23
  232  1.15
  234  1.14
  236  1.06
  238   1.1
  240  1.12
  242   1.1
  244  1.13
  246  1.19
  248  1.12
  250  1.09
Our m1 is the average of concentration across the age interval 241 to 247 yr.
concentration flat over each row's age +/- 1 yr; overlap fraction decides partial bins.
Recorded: 1.14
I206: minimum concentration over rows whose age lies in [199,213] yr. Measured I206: 1.35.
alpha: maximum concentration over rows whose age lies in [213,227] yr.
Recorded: 1.43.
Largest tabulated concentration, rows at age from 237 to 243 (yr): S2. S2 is 1.12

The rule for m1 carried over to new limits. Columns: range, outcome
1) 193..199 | 1.47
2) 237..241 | 1.11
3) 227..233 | 1.21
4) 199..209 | 1.46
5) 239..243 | 1.11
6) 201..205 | 1.41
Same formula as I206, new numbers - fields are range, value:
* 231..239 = 1.06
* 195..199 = 1.5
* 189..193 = 1.4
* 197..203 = 1.39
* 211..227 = 1.25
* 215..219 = 1.27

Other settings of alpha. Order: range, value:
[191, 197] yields 1.5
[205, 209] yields 1.53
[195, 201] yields 1.57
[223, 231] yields 1.35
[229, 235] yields 1.23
